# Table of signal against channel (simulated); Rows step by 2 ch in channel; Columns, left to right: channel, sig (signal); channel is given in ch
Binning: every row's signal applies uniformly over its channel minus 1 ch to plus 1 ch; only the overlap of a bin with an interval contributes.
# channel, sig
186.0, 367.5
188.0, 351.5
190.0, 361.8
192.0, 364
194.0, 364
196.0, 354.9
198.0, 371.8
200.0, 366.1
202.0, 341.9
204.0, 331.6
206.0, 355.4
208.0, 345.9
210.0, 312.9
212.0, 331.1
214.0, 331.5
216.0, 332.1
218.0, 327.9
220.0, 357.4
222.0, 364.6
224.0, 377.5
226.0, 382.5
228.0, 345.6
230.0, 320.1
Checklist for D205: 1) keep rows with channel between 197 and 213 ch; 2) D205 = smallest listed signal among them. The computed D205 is 312.9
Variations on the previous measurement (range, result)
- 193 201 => 354.9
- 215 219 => 327.9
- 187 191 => 351.5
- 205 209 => 345.9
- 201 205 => 331.6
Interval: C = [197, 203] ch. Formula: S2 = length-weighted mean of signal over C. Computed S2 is 360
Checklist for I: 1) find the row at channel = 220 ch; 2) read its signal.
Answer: 357.4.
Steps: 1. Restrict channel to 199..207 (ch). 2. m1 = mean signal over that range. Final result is 349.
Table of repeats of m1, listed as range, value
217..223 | 350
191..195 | 364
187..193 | 359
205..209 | 351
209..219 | 327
